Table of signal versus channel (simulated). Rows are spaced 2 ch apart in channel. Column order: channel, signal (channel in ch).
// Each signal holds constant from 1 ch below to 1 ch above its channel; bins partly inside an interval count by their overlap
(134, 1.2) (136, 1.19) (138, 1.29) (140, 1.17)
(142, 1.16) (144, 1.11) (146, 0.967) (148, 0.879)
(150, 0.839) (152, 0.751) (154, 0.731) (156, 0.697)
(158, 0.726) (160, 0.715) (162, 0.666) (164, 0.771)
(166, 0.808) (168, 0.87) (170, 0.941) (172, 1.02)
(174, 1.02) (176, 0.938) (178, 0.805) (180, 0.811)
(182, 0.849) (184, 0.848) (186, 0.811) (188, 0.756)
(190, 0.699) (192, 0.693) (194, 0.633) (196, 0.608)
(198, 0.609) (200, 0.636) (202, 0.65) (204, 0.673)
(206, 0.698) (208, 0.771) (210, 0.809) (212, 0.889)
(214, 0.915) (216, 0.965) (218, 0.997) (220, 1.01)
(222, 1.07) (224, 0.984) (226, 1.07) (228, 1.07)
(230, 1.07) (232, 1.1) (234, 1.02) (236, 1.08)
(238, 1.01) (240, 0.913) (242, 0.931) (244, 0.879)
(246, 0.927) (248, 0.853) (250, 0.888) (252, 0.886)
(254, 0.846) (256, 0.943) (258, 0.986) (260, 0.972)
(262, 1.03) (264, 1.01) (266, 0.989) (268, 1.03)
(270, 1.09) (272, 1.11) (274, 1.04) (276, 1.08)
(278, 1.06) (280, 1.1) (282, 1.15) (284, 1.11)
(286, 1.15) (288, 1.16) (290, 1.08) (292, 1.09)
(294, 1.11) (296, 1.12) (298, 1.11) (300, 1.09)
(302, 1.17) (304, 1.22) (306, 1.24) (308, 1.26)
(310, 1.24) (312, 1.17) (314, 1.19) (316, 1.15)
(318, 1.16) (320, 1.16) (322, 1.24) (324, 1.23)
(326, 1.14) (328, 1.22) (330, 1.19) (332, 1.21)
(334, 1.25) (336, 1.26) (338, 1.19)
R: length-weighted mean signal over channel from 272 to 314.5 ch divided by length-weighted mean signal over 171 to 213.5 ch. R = 1.47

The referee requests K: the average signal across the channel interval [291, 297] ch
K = 1.11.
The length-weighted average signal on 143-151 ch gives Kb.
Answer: 0.949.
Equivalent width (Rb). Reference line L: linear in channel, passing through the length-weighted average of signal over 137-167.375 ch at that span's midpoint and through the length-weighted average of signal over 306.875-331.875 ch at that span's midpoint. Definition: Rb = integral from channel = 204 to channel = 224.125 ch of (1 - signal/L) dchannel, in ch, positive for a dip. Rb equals 2.13 ch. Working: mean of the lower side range 0.885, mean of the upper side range 1.2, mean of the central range 0.896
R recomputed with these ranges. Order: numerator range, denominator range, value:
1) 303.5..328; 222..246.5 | 1.19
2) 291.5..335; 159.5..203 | 1.51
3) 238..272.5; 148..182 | 1.16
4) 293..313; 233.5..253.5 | 1.26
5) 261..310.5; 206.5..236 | 1.14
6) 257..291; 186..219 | 1.42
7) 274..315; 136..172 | 1.27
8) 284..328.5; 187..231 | 1.40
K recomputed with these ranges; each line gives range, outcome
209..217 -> 0.894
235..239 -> 1.04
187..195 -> 0.695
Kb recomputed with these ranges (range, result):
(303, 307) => 1.23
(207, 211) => 0.79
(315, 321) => 1.16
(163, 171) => 0.847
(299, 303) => 1.13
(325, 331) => 1.18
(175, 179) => 0.871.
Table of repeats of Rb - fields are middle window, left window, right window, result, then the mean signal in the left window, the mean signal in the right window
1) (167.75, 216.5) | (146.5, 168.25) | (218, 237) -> 5.8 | 0.77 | 1.05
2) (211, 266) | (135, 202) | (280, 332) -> 1.7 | 0.846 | 1.17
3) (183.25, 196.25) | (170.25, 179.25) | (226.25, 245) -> 3.2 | 0.942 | 1.01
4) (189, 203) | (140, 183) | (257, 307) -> 4.3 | 0.868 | 1.09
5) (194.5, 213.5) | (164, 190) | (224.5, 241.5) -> 4.8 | 0.862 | 1.04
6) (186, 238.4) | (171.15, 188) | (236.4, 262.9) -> 2.5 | 0.879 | 0.931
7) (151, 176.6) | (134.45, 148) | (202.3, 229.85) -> 5.9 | 1.13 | 0.915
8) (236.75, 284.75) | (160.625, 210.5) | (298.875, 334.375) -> 1.1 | 0.775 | 1.19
